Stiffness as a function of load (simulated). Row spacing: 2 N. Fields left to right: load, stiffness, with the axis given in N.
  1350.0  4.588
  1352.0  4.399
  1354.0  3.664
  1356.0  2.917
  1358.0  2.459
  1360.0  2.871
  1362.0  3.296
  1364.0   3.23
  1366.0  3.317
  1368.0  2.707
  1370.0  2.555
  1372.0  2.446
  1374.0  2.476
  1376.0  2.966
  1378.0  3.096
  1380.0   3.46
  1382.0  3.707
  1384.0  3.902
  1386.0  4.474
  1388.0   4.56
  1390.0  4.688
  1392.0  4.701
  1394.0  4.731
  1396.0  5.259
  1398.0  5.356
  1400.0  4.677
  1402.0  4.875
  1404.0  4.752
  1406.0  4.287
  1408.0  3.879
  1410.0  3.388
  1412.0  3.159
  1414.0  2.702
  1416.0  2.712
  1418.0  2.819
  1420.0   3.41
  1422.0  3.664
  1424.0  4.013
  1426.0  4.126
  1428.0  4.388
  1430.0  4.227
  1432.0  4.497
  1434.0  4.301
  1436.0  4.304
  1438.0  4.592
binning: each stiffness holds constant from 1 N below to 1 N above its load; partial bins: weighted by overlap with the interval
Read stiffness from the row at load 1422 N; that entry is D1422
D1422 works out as 3.664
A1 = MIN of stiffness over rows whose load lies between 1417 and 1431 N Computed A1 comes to 2.819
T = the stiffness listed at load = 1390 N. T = 4.688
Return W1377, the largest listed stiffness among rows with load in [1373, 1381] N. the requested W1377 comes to 3.46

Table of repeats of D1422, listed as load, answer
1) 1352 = 4.399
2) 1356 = 2.917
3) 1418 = 2.819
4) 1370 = 2.555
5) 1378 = 3.096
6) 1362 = 3.296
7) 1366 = 3.317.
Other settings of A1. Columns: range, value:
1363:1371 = 2.555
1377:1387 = 3.096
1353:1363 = 2.459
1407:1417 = 2.702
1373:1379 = 2.476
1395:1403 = 4.677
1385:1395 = 4.474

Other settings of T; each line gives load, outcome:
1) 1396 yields 5.259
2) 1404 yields 4.752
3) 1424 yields 4.013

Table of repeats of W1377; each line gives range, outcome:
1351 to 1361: 4.399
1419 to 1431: 4.388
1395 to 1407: 5.356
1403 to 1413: 4.752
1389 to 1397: 5.259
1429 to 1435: 4.497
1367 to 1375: 2.707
